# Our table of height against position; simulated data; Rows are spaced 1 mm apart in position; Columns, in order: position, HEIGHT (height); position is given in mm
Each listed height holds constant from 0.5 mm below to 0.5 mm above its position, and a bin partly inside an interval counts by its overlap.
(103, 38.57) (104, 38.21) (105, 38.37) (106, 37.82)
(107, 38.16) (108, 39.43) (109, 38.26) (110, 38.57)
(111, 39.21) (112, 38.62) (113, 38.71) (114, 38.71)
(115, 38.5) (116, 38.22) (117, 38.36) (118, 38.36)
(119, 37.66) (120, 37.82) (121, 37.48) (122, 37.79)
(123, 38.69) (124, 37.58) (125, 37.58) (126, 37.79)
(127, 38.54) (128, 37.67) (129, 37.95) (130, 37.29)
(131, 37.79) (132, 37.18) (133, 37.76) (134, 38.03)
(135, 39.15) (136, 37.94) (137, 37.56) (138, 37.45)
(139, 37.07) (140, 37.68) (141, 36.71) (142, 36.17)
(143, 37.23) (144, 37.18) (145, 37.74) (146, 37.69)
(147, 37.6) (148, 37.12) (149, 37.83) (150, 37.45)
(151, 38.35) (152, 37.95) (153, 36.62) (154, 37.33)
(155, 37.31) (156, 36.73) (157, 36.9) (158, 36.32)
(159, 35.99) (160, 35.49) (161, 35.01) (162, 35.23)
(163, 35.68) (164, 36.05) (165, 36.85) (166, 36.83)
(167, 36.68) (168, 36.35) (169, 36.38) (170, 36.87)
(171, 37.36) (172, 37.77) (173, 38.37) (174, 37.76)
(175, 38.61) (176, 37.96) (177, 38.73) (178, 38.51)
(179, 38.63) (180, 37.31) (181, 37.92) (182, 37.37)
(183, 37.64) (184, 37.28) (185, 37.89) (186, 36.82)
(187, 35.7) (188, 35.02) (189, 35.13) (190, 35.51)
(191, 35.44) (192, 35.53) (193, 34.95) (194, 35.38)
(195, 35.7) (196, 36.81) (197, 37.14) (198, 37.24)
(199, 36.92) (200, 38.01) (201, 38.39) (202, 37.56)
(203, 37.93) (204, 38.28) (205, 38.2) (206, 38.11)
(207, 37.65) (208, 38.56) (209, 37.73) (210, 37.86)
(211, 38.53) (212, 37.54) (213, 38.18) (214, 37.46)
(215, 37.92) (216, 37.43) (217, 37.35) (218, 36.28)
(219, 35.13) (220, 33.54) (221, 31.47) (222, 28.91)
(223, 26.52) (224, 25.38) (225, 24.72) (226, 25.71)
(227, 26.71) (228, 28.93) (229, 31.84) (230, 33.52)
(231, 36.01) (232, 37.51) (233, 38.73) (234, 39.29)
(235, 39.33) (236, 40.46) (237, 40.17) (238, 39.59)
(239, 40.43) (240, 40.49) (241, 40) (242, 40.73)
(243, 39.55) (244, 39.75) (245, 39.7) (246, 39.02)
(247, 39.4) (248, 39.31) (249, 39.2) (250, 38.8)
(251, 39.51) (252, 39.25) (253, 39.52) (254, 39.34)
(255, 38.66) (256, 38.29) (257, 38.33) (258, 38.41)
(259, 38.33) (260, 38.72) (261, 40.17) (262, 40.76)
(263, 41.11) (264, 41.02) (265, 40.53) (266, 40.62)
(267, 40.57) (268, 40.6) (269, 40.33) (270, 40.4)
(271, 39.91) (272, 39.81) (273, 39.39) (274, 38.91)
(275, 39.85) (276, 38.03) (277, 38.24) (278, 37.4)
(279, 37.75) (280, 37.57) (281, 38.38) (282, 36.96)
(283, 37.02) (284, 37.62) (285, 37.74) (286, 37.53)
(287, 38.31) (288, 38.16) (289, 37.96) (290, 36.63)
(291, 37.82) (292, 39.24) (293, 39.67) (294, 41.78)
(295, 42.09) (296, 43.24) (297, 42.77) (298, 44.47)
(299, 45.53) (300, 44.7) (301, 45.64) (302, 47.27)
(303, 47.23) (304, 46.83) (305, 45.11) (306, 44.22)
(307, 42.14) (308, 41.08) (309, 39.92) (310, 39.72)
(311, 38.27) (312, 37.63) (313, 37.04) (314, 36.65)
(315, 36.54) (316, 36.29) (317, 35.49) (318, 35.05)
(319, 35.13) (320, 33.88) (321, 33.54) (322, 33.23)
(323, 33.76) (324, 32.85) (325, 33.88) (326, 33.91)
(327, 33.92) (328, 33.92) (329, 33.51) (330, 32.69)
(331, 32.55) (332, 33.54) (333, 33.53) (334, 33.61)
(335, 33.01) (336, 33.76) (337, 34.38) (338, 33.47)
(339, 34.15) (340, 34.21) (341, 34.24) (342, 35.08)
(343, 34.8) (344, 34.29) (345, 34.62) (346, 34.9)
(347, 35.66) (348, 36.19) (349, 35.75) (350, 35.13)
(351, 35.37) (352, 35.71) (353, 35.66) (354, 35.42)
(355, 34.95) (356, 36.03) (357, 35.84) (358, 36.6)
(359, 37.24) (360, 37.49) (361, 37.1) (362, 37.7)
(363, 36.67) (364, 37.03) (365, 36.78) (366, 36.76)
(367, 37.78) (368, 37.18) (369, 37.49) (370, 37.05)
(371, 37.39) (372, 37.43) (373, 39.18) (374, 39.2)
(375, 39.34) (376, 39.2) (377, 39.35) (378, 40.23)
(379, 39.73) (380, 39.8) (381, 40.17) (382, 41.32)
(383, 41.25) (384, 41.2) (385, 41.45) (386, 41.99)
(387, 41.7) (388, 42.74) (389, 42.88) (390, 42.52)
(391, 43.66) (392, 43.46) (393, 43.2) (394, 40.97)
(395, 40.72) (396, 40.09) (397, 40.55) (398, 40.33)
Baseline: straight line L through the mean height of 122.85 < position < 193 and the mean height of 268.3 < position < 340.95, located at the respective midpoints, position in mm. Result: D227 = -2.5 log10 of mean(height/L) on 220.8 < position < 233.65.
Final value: 0.22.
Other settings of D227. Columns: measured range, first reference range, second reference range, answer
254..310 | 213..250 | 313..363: -0.14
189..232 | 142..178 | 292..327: 0.09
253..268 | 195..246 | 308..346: -0.11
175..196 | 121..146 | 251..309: 0.05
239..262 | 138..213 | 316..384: -0.08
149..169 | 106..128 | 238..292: 0.05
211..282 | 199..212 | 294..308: 0.09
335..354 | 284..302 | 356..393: 0.15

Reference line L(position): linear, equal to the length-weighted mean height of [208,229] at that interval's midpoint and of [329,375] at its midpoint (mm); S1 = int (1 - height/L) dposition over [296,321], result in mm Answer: -4.2 mm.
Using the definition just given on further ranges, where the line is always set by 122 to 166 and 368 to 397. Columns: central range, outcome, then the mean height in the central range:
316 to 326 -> 1.37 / 34.2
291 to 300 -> -0.67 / 42.2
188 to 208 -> 0.60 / 36.8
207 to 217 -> 0.08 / 37.9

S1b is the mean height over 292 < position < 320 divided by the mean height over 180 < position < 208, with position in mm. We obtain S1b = 1.1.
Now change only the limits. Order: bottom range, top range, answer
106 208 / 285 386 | 1.01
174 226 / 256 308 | 1.12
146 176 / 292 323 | 1.09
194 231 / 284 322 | 1.14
